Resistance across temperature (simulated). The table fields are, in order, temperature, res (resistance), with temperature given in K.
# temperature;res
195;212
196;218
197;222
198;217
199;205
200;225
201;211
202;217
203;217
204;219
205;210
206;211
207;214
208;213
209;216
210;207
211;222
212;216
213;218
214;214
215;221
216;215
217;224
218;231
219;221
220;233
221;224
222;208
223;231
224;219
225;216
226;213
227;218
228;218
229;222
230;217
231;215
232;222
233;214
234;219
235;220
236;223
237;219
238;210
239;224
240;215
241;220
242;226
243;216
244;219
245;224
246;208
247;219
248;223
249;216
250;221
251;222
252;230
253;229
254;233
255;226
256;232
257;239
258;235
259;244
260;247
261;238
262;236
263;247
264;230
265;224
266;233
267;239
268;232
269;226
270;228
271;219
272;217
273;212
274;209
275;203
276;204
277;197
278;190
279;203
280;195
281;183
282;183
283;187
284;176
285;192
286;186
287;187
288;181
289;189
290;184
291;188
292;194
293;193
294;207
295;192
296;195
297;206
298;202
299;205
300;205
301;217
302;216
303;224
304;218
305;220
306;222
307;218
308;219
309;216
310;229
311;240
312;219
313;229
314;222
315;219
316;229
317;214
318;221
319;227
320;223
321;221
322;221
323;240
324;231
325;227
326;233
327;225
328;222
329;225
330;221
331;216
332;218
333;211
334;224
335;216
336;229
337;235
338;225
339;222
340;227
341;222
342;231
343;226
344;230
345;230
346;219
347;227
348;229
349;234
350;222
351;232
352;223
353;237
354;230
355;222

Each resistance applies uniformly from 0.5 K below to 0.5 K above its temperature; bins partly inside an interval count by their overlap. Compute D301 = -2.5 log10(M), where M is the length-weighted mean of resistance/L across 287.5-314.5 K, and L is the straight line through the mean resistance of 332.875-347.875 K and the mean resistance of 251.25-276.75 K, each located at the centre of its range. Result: 0.087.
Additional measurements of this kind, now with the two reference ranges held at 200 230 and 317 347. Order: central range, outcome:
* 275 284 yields 0.15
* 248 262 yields -0.05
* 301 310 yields 0.02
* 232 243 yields 0.00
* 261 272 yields -0.05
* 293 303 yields 0.09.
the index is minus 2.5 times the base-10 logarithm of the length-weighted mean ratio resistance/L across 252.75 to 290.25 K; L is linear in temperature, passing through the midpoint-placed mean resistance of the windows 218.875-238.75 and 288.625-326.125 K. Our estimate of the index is 0.02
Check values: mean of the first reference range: 219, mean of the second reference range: 215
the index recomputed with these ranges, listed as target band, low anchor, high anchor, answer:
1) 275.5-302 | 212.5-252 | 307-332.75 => 0.15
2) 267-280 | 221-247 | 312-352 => 0.04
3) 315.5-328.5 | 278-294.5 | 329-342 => -0.06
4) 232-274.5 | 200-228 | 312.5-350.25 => -0.02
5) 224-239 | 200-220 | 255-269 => 0.03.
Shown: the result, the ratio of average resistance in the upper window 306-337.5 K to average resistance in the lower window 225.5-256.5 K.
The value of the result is 1.02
